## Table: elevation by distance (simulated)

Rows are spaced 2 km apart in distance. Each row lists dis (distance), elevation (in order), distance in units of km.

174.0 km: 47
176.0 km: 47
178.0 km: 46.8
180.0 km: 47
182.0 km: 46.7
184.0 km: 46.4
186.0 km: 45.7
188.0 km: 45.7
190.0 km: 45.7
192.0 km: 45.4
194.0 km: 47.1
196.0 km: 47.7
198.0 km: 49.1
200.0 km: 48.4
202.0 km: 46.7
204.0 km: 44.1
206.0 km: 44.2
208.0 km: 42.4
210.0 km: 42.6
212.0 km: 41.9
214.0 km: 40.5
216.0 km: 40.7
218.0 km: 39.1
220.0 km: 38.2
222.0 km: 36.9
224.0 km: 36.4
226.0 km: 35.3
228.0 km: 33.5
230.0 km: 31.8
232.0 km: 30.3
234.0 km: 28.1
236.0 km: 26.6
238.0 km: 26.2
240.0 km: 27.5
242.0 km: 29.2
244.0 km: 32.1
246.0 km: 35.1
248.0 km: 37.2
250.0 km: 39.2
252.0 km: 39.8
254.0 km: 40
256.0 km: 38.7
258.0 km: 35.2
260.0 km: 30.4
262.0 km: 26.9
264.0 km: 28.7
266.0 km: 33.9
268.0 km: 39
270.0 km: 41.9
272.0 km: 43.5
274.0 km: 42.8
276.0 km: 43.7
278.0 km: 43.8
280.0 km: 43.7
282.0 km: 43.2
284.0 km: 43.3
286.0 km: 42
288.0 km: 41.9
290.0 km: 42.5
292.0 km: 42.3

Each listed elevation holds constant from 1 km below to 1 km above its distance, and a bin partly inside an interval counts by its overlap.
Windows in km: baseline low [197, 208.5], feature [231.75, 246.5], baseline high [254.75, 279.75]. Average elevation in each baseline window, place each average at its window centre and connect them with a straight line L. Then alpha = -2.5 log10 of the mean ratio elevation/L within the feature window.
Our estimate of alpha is 0.38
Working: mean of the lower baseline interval 46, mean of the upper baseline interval 37.6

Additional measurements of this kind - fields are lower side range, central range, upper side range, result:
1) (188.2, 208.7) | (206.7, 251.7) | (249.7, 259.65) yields 0.19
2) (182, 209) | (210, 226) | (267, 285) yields 0.16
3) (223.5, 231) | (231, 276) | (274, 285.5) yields 0.13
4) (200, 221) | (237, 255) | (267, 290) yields 0.24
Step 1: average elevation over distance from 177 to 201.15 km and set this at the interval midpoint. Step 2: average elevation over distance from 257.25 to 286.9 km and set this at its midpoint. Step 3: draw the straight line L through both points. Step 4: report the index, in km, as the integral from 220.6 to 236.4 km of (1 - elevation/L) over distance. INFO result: 3.8 km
